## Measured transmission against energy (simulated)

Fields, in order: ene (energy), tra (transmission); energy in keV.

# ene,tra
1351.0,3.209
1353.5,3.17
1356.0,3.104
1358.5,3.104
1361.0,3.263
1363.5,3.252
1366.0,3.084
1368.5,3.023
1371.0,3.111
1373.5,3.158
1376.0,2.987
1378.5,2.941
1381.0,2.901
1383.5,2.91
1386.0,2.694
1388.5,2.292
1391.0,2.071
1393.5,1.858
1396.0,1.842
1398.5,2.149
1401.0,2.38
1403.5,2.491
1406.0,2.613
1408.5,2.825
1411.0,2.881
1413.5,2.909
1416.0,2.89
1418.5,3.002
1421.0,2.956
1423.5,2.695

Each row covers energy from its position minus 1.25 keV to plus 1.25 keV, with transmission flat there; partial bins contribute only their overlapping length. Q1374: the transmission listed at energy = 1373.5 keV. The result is 3.158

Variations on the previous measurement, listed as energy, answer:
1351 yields 3.209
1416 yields 2.89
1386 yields 2.694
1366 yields 3.084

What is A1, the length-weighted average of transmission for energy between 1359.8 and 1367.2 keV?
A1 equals 3.2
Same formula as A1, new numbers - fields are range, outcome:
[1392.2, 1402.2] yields 2.06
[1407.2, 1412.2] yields 2.85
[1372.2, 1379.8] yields 3.03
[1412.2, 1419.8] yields 2.93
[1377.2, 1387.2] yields 2.86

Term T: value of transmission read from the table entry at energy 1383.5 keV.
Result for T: 2.91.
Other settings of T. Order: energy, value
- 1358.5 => 3.104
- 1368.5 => 3.023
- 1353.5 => 3.17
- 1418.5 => 3.002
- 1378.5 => 2.941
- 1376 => 2.987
